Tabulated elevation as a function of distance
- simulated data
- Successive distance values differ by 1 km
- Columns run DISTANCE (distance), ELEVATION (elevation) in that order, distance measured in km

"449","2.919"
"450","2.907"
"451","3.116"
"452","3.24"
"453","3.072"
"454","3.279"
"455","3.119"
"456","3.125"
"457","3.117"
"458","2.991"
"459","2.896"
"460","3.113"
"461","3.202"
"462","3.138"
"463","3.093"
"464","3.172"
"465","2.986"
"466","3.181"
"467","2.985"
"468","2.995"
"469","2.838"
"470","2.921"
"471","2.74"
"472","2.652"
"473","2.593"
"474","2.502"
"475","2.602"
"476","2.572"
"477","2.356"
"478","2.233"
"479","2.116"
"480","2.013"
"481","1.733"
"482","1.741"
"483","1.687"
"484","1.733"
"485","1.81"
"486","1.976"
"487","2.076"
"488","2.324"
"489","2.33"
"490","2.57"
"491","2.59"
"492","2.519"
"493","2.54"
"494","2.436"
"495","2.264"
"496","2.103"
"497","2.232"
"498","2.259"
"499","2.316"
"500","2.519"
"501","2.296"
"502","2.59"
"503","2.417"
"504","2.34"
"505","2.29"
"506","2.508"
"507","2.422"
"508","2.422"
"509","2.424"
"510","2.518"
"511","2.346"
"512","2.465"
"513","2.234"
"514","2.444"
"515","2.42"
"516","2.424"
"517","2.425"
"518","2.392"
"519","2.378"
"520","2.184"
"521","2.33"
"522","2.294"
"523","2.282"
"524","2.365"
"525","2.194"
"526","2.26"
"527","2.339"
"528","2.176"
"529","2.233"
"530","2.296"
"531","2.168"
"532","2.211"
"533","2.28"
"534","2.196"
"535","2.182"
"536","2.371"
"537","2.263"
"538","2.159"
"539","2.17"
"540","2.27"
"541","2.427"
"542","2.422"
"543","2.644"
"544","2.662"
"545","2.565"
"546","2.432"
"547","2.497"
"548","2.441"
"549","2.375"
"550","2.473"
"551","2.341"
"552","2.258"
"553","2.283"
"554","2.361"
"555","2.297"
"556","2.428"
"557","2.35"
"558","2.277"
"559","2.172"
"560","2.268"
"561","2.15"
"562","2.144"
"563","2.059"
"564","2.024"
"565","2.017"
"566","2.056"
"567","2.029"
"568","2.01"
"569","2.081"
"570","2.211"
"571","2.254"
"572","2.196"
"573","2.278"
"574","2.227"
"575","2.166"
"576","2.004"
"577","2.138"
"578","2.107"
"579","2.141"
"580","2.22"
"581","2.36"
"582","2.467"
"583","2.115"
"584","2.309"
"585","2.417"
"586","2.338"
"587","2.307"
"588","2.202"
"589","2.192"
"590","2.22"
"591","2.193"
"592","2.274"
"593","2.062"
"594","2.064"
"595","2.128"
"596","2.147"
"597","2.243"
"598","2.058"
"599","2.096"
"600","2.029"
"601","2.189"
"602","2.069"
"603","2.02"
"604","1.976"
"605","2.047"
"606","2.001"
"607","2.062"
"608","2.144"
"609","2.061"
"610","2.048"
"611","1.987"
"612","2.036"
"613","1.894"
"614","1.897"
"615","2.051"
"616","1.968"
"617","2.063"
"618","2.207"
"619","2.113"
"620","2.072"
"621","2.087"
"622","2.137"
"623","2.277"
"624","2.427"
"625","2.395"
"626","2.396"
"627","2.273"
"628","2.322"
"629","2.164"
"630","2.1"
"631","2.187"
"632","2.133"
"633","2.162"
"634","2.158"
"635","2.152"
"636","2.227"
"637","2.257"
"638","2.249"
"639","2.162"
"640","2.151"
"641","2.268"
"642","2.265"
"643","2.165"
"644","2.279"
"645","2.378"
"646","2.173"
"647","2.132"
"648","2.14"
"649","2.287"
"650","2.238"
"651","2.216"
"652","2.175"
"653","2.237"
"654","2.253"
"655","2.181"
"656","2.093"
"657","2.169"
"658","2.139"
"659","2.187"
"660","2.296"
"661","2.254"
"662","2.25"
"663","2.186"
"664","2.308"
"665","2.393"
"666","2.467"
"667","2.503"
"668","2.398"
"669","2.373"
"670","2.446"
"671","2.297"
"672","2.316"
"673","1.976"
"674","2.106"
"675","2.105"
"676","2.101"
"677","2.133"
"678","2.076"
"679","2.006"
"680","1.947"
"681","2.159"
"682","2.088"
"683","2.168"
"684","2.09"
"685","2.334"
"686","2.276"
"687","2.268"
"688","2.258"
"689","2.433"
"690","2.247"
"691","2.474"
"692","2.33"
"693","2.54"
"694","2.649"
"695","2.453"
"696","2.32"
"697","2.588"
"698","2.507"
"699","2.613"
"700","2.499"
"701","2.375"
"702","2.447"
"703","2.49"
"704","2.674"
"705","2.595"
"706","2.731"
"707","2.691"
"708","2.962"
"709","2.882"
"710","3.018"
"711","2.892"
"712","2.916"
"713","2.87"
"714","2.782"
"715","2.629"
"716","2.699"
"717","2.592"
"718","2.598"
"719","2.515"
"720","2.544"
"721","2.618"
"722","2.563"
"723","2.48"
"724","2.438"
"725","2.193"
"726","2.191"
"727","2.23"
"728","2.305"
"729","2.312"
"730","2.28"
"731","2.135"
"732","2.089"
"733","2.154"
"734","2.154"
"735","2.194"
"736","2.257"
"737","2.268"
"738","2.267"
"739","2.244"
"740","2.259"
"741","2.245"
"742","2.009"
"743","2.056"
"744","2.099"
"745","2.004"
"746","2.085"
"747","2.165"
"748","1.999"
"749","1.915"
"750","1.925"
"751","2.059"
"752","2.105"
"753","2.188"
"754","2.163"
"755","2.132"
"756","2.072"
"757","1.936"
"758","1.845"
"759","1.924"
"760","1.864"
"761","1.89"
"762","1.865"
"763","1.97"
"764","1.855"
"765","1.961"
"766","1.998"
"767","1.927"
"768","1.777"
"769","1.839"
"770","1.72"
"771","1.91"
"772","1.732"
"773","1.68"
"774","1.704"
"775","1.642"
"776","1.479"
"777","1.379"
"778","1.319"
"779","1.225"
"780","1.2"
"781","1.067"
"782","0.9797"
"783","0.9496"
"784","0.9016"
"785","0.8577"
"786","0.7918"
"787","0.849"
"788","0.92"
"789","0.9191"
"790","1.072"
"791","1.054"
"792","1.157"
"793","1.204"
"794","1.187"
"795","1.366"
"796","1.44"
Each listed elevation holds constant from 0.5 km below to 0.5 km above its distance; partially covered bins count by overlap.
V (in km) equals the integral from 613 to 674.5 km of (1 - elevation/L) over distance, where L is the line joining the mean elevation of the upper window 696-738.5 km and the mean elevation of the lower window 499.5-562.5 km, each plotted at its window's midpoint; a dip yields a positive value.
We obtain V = 5.7 km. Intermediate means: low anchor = 2.35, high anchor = 2.5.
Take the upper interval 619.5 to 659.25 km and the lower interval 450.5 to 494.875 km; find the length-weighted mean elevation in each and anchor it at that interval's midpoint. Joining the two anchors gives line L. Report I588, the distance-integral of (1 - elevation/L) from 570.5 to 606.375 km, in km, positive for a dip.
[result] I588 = 2.6 km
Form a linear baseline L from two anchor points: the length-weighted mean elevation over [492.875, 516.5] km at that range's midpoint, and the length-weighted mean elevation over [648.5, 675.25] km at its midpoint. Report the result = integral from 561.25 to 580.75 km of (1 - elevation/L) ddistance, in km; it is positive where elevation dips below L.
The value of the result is 1.7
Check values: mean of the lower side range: 2.38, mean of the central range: 2.13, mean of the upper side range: 2.26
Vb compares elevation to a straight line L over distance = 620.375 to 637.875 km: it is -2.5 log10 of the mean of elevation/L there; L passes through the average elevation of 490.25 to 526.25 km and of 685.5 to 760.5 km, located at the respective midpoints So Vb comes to 0.066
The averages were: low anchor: 2.38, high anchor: 2.36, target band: 2.23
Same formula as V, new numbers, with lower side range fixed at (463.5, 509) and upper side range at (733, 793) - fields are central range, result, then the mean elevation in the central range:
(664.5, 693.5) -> -4.7 km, 2.25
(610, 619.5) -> 0.3 km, 2.03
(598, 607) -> 0.3 km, 2.05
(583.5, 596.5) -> -0.4 km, 2.22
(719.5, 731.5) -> -3.5 km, 2.36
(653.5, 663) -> -1.0 km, 2.2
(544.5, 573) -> -0.2 km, 2.25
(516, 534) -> 0.2 km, 2.28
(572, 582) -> 0.0 km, 2.2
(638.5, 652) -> -1.3 km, 2.22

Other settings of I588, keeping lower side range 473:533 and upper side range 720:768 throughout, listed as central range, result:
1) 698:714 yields -4.1 km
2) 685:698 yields -1.5 km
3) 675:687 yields 0.2 km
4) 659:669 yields -0.7 km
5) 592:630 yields 1.8 km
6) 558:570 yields 0.8 km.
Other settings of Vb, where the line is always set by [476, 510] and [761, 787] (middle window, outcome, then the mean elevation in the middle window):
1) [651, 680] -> -0.23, 2.22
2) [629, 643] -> -0.17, 2.19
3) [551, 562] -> -0.10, 2.28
